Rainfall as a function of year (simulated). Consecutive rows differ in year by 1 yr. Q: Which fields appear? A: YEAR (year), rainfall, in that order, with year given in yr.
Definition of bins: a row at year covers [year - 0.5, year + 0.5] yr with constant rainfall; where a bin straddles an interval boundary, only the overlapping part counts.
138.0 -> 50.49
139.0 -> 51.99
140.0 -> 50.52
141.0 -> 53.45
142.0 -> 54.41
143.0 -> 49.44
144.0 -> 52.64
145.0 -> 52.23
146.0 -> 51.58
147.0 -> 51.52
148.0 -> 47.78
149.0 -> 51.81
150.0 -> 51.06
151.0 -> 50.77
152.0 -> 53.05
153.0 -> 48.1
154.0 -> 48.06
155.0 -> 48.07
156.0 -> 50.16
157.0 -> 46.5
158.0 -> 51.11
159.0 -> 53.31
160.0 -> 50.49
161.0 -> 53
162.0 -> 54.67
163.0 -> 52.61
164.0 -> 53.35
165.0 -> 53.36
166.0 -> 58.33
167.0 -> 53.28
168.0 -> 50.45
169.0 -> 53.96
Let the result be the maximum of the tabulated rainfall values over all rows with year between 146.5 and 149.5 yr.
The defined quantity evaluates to 51.81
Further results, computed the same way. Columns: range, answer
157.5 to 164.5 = 54.67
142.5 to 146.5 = 52.64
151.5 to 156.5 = 53.05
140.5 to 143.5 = 54.41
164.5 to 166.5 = 58.33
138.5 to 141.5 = 53.45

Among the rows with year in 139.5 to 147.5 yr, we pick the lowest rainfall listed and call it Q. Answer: 49.44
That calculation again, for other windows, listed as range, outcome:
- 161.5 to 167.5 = 52.61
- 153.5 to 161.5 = 46.5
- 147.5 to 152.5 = 47.78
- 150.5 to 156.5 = 48.06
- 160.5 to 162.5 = 53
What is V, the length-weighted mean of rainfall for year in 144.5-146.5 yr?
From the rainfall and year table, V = 51.9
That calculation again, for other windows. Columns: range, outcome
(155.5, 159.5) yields 50.3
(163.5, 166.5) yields 55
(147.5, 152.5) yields 50.9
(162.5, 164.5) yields 53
